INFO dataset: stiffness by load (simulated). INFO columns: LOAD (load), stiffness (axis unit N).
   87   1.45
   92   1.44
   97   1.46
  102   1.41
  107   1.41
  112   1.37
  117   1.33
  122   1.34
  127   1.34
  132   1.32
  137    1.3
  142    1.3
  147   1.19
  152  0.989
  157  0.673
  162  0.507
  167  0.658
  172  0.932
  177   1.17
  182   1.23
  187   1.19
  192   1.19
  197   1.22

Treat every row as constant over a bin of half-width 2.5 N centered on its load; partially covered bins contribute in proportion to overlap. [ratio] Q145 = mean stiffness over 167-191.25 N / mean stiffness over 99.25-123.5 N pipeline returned 0.8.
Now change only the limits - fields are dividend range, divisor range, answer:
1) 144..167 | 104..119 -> 0.60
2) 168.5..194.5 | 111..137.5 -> 0.84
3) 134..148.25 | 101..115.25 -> 0.91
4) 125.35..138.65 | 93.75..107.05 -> 0.92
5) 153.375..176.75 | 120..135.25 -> 0.57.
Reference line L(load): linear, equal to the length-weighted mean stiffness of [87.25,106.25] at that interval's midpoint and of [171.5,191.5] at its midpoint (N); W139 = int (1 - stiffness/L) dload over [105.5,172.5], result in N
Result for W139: 9.65 N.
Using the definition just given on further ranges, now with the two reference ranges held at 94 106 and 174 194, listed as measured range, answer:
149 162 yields 5.01 N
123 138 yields 0.22 N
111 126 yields 0.38 N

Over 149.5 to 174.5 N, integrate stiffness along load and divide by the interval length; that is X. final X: 0.752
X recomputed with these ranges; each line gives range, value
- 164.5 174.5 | 0.795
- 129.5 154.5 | 1.22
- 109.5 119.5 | 1.35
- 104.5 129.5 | 1.36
